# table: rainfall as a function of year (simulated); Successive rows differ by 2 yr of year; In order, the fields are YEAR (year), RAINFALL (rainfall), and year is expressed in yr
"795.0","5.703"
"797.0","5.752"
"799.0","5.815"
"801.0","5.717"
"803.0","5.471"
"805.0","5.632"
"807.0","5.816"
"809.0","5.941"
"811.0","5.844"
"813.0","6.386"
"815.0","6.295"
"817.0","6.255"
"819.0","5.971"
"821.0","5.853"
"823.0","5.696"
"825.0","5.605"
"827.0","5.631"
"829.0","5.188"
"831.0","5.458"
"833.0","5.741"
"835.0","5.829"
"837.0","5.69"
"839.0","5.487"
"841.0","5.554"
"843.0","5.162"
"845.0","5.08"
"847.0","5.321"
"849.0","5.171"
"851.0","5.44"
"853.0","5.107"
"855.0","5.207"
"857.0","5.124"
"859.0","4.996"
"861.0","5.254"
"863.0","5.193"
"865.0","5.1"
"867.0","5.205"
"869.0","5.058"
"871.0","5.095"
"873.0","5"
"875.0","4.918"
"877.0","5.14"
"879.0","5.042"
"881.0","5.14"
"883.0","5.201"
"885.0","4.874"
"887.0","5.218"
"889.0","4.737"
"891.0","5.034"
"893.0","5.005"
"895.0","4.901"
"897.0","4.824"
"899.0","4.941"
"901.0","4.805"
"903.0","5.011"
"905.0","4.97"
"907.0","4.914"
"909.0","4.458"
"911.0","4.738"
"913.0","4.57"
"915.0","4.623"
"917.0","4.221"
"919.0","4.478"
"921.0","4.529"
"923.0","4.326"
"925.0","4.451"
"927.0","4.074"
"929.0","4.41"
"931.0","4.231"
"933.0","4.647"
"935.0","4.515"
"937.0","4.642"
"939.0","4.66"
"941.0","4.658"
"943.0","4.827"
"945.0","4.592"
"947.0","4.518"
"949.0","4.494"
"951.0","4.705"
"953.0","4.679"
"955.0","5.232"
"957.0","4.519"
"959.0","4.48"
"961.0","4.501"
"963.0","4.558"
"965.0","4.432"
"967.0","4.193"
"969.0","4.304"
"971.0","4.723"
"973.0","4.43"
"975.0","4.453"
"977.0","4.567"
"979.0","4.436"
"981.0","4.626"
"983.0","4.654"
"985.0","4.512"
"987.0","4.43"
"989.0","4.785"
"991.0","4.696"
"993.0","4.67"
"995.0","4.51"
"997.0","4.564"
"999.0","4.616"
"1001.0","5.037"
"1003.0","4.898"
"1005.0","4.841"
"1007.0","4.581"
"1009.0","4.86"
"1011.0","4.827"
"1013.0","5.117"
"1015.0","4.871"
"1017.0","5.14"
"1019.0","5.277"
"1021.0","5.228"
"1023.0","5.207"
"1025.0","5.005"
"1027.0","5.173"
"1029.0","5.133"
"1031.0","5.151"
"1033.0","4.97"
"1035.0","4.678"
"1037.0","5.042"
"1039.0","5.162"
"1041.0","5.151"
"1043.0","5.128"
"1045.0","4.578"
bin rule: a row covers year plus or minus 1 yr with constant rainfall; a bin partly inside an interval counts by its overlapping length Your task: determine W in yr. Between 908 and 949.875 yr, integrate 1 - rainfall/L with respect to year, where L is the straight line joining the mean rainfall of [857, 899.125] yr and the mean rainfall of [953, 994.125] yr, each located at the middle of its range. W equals 2.44 yr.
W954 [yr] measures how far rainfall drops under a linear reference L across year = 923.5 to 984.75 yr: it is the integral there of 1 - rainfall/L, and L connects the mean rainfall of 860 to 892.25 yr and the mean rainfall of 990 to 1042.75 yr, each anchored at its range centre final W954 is 5.7 yr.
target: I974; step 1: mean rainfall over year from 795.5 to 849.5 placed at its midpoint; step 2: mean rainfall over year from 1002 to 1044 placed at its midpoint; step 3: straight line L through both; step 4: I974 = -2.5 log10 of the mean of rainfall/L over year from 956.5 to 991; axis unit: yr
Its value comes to 0.15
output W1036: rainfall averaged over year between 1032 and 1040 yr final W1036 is 4.96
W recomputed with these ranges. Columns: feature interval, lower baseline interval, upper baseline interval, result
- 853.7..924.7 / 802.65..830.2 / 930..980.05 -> 3.57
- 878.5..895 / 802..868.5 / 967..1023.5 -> 0.79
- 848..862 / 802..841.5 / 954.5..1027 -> 0.95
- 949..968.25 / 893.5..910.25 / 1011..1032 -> 1.54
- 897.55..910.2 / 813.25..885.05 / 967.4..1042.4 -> 0.82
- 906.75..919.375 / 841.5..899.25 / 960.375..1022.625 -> 1.01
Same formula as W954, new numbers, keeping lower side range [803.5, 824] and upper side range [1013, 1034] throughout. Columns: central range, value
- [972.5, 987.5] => 2.2 yr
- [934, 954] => 3.0 yr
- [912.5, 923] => 2.0 yr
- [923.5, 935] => 2.3 yr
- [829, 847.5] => 1.2 yr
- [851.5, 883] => 3.4 yr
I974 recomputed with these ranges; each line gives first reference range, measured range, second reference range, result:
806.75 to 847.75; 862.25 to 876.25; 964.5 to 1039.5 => 0.08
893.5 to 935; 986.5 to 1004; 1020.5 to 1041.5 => 0.05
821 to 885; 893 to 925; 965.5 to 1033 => 0.09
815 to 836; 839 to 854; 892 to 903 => 0.05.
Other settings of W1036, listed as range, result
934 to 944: 4.66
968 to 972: 4.51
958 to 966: 4.49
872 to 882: 5.05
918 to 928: 4.37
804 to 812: 5.81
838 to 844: 5.4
